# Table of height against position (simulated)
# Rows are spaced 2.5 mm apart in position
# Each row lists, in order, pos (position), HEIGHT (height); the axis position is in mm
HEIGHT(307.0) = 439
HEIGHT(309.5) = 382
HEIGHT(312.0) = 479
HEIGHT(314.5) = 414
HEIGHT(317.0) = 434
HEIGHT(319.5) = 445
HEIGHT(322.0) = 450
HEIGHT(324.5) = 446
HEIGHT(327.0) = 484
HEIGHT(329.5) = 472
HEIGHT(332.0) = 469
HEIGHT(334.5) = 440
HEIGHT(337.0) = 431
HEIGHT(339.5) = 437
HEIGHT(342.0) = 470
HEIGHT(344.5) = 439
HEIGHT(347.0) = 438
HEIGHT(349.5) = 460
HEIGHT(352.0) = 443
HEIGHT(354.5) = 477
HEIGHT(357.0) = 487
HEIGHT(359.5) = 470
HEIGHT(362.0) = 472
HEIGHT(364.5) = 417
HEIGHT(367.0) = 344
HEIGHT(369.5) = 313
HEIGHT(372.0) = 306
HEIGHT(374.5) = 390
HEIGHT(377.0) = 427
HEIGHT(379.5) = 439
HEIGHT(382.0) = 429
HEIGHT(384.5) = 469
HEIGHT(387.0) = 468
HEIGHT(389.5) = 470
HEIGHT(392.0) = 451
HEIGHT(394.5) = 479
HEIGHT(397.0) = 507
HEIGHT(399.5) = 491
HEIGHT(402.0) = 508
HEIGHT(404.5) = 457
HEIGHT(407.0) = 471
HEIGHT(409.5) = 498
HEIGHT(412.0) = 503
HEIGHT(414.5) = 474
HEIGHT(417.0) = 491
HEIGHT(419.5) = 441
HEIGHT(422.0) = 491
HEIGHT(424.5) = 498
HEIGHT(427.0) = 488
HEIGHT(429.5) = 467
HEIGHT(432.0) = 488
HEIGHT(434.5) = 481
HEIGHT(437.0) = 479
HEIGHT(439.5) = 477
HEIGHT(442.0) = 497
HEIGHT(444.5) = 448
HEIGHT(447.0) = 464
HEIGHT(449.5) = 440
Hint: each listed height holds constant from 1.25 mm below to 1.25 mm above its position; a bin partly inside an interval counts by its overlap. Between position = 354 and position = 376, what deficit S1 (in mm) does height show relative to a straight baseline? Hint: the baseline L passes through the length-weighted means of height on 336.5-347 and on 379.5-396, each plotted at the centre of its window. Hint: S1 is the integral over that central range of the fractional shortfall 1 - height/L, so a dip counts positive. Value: 2.2 mm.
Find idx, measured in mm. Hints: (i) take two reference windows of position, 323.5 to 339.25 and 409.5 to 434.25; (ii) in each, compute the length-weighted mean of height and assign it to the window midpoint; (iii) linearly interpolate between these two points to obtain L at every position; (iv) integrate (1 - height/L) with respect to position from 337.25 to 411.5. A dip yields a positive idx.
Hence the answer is 3.6 mm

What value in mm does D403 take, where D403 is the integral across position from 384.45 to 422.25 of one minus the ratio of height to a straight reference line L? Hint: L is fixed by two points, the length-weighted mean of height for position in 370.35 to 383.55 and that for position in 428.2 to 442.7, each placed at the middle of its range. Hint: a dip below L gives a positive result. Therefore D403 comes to -3.9 mm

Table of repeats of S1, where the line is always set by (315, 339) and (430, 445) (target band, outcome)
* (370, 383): 1.99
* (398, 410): -0.36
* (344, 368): 0.64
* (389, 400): -0.27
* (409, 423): -0.25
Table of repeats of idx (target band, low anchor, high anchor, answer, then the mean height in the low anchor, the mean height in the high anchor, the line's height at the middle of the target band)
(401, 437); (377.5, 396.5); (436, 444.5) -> -0.87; 459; 479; 471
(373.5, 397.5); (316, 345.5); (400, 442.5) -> 0.96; 452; 483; 470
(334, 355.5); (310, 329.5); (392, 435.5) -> 0.46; 449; 483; 458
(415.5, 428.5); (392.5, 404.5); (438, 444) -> 0.10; 489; 482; 485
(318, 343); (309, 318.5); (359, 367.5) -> -1.36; 431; 429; 431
